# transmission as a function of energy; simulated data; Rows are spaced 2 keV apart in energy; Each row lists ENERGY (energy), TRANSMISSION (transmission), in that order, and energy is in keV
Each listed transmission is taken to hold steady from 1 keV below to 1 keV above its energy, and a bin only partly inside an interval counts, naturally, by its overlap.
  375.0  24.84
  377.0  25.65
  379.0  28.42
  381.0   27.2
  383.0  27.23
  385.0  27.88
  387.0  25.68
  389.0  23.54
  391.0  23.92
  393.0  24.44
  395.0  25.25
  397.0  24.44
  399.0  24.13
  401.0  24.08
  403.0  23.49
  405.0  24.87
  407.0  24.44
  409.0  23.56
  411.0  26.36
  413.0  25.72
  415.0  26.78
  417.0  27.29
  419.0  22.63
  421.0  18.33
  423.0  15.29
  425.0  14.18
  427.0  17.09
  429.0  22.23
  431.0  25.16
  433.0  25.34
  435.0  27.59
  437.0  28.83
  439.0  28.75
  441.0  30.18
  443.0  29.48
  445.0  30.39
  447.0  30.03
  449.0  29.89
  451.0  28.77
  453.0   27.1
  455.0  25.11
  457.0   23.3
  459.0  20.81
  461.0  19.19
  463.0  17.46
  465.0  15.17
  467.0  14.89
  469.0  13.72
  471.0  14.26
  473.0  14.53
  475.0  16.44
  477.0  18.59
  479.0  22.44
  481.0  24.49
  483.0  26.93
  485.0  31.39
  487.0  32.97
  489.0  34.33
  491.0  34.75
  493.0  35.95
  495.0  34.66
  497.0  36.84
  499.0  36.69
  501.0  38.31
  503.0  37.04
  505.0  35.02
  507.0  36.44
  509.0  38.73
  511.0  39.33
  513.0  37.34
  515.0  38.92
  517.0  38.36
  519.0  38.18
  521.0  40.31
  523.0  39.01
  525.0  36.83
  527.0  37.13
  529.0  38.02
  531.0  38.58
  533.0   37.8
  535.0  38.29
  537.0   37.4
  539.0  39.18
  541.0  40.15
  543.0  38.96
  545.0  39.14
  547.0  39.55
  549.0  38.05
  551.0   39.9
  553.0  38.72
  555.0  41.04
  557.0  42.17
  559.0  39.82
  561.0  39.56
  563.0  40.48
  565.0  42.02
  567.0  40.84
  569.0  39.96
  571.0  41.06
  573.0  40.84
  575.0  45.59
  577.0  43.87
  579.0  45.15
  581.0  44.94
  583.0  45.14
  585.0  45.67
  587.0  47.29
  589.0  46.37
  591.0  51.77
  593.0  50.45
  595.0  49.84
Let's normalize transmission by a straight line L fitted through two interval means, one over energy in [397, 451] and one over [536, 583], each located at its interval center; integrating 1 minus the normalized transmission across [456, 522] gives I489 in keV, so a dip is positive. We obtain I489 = 8.1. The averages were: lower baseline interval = 24.9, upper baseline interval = 40.9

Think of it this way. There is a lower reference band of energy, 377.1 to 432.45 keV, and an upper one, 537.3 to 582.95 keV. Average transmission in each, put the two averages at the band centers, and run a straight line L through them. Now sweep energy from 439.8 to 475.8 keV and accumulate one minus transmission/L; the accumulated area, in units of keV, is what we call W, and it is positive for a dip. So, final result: 8.62 keV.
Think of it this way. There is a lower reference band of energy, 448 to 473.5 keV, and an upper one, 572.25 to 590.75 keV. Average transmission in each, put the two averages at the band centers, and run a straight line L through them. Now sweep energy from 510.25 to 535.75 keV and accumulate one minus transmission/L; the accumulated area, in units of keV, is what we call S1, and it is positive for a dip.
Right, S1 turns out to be -3.9 keV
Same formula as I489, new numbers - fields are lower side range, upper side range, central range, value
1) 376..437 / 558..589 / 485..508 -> -0.8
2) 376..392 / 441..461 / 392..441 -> 4.9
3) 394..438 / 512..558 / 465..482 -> 7.5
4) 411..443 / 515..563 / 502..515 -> -0.9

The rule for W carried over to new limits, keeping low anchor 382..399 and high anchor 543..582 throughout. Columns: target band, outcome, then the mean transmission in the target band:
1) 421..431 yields 3.7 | 18.1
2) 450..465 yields 4.2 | 22.6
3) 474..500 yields 3.5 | 29.7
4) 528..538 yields 0.1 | 38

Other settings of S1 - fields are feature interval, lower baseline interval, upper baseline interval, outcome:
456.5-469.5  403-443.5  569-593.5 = 5.15 keV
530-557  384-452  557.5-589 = 0.26 keV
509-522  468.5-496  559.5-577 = -2.89 keV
